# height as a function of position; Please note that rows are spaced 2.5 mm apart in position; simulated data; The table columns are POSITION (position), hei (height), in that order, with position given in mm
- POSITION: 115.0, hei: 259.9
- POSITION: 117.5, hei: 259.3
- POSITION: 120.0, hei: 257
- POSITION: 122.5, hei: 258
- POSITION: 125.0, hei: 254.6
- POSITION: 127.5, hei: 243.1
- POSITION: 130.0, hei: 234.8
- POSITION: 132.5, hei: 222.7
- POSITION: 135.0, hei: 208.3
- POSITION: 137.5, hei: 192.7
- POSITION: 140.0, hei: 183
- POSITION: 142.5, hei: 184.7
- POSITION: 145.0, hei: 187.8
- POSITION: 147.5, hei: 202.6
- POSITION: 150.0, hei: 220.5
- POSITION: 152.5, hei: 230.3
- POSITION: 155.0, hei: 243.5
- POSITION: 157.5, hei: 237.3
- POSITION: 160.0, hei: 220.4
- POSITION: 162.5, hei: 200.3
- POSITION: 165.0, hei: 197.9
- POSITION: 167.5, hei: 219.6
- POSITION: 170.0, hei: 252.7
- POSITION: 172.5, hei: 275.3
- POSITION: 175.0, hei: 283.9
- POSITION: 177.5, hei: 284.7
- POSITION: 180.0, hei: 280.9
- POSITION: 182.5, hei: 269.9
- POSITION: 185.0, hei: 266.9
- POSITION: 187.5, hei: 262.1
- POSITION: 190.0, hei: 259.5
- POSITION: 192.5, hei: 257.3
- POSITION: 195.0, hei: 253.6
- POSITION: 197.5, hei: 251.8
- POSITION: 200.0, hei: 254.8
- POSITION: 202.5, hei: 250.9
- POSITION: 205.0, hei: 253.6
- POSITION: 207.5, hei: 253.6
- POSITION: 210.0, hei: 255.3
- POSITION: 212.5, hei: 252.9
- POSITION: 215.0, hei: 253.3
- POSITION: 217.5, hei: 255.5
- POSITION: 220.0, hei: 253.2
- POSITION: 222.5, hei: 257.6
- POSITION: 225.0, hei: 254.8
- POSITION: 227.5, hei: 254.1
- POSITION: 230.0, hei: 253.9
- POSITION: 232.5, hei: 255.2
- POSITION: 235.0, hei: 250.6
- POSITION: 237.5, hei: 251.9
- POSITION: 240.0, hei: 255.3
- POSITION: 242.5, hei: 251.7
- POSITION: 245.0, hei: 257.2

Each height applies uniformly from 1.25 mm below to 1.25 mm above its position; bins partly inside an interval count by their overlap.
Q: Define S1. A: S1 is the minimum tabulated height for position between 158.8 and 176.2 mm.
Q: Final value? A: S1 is 197.9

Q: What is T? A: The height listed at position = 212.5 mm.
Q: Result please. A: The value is 252.9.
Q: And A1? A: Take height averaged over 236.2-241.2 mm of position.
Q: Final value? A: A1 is 254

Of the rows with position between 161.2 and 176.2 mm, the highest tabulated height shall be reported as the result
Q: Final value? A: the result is 283.9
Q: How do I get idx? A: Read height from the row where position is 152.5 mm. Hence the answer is 230.3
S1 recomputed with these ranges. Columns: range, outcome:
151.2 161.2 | 220.4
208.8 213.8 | 252.9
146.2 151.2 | 202.6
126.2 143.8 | 183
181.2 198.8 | 251.8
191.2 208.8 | 250.9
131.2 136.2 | 208.3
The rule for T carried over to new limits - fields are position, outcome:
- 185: 266.9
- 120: 257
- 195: 253.6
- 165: 197.9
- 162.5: 200.3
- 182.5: 269.9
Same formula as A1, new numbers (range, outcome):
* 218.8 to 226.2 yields 255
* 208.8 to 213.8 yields 254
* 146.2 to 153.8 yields 218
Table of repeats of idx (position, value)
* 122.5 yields 258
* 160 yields 220.4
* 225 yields 254.8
